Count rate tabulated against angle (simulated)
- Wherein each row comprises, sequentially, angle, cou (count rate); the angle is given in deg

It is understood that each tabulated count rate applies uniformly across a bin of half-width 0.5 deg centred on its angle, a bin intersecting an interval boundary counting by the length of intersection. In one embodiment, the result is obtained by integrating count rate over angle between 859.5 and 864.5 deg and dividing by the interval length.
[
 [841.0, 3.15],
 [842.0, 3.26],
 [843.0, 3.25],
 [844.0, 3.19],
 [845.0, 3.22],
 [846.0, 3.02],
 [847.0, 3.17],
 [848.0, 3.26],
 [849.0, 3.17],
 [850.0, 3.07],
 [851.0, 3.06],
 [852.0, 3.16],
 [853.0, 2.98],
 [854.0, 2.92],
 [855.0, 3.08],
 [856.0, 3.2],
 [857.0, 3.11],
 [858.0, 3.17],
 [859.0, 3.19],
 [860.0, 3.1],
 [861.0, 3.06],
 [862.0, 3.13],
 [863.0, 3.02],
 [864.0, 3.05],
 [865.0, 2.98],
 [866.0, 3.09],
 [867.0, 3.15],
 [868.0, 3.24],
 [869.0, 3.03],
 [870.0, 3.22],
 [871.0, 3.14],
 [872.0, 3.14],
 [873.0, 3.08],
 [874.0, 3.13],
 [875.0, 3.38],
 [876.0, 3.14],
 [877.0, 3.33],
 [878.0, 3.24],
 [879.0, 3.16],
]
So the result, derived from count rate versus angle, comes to 3.07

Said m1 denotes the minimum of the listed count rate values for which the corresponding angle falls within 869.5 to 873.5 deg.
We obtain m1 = 3.08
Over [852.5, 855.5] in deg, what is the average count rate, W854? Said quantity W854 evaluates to 2.99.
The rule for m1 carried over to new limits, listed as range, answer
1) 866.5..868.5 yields 3.15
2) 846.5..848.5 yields 3.17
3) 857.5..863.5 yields 3.02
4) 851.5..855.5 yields 2.92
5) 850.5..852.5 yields 3.06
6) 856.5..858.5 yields 3.11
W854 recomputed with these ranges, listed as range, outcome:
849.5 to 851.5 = 3.06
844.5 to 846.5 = 3.12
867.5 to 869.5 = 3.13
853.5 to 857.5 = 3.08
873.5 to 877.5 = 3.25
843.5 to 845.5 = 3.21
